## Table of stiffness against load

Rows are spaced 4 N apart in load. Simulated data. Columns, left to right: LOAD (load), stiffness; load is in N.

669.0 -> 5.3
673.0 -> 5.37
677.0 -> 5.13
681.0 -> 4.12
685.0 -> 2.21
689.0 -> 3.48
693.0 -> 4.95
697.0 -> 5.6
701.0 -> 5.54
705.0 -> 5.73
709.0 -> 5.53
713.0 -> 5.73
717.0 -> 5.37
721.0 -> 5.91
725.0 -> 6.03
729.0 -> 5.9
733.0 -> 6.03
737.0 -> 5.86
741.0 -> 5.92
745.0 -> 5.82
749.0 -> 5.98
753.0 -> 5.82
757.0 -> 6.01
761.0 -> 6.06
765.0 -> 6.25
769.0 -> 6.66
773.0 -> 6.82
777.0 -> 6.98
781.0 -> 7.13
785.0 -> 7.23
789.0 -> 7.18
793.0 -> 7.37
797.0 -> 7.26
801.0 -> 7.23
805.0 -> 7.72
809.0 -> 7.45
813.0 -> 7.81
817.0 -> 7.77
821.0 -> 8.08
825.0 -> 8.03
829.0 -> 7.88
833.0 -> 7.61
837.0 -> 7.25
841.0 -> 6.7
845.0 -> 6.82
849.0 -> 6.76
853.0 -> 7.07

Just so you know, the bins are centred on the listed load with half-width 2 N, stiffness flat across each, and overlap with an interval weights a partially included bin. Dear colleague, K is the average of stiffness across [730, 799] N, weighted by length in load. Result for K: 6.48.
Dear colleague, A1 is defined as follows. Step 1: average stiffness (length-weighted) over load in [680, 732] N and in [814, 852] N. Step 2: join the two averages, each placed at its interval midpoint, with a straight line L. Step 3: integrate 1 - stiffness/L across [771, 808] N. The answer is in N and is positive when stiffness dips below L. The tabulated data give -3.2 N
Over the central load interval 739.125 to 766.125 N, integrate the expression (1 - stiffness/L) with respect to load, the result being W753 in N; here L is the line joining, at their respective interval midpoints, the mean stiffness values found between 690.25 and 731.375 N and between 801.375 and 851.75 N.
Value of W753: 1.30 N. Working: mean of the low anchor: 5.59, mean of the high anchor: 7.48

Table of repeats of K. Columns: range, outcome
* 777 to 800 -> 7.21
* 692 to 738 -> 5.69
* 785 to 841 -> 7.54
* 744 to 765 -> 5.97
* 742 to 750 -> 5.89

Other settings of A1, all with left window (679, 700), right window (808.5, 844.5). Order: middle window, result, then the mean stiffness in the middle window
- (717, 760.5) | -4.38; 5.91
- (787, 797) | -0.81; 7.27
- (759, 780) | -1.42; 6.58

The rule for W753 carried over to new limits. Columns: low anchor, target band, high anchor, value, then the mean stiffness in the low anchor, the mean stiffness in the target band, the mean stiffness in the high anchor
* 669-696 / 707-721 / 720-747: -0.7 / 4.34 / 5.6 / 5.92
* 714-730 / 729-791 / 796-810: 1.8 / 5.79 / 6.37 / 7.42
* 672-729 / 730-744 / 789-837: -0.1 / 5.07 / 5.93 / 7.62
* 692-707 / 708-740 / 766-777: 0.6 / 5.49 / 5.81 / 6.74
